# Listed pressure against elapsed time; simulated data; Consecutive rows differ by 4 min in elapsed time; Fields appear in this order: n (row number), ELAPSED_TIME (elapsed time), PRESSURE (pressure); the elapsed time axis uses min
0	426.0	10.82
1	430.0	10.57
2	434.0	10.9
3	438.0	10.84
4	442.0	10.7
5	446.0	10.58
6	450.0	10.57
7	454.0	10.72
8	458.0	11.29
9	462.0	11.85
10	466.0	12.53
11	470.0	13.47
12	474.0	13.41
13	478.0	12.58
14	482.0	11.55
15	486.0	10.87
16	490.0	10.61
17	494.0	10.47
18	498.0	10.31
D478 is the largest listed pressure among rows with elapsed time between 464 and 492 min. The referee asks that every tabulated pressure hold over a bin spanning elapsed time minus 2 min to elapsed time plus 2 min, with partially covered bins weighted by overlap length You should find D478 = 13.47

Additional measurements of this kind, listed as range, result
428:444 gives 10.9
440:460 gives 11.29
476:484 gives 12.58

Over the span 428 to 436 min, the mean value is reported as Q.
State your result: 10.7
